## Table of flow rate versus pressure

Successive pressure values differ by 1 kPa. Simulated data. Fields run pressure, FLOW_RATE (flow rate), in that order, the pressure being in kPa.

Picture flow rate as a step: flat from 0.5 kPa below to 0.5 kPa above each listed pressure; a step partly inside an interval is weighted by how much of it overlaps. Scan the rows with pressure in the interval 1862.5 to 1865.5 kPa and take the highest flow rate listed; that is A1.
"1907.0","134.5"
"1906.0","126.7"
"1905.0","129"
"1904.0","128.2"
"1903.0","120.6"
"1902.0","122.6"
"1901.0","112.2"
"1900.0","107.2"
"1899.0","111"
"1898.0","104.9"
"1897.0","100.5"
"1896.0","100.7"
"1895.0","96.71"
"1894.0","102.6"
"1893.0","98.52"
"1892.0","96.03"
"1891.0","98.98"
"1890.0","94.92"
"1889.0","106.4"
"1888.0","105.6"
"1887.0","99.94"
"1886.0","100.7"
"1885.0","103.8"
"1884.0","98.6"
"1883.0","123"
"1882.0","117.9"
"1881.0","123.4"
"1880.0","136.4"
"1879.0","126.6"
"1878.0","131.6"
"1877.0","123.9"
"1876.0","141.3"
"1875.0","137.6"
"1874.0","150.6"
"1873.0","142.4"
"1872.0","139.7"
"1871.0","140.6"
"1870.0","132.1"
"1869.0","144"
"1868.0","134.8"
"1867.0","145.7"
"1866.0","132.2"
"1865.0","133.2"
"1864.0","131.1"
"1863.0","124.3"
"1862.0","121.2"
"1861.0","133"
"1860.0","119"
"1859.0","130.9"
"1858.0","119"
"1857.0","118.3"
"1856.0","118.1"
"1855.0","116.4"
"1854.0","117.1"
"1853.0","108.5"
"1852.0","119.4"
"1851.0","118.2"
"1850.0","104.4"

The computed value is 133.2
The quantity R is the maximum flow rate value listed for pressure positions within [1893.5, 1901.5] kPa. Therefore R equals 112.2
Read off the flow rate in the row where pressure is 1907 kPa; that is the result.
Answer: 134.5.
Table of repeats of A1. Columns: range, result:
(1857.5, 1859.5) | 130.9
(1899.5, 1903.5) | 122.6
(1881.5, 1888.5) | 123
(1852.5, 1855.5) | 117.1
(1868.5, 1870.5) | 144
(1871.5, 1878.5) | 150.6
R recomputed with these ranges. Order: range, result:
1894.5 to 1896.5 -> 100.7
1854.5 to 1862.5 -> 133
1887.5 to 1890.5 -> 106.4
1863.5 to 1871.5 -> 145.7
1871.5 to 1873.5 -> 142.4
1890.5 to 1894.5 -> 102.6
